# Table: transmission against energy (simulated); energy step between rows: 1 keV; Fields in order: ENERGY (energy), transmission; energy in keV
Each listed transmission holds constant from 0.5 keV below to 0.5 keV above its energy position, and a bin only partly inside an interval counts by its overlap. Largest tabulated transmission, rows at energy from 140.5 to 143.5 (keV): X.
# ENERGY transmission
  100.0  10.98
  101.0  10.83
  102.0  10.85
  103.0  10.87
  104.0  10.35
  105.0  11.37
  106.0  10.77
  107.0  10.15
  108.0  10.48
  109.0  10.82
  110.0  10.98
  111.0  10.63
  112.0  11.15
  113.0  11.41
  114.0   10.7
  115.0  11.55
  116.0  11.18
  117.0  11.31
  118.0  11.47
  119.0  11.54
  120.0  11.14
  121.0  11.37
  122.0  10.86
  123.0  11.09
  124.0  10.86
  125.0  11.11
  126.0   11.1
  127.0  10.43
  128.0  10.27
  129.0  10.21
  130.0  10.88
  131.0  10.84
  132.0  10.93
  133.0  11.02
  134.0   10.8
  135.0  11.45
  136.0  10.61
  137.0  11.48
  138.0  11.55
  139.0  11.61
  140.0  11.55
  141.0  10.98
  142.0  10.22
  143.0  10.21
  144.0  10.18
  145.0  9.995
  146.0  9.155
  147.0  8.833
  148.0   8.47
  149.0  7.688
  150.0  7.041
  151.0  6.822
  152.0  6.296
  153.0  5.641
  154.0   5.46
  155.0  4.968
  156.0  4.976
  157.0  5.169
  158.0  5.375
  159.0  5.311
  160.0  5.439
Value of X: 10.98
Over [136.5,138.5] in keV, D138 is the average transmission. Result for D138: 11.5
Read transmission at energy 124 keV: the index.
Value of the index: 10.86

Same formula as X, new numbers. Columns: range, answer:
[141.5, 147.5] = 10.22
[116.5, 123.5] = 11.54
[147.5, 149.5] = 8.47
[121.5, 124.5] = 11.09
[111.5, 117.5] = 11.55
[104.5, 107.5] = 11.37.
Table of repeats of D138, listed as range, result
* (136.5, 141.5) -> 11.4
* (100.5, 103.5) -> 10.8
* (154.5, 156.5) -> 4.97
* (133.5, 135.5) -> 11.1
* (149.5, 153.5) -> 6.45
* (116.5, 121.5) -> 11.4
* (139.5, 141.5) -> 11.3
